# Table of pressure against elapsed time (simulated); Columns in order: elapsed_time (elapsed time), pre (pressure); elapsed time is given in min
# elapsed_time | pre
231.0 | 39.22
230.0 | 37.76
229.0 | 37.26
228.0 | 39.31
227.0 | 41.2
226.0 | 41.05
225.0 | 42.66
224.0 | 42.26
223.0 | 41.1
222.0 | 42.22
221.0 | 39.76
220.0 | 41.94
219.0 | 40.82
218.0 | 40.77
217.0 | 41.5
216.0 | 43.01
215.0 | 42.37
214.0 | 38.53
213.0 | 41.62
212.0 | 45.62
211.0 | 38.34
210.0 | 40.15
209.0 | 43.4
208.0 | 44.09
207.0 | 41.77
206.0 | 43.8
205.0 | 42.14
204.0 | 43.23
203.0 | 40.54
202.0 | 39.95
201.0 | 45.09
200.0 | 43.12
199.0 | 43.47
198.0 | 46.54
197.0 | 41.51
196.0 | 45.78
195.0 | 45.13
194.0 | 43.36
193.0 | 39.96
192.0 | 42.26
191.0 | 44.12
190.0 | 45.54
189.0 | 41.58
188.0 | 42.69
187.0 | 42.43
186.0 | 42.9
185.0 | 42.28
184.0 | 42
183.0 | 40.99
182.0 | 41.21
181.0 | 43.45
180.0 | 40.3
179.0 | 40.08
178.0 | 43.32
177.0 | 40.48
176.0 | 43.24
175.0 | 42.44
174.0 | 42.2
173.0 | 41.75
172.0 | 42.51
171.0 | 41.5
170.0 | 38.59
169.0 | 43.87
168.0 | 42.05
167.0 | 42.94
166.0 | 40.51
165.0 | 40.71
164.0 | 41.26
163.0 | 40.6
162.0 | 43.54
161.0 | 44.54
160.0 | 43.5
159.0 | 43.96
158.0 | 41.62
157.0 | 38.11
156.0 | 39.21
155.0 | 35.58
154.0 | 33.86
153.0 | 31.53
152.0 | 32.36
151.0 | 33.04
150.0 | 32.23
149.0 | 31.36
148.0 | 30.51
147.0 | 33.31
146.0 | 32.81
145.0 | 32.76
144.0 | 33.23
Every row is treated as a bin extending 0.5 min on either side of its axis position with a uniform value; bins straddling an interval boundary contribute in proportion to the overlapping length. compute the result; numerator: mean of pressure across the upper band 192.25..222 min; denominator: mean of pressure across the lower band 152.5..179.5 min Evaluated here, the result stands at 1.04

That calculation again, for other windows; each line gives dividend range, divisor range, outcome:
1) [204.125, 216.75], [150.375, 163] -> 1.10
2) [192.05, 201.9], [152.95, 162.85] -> 1.09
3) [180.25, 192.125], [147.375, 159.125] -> 1.22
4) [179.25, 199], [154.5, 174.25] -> 1.03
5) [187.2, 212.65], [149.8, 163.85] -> 1.12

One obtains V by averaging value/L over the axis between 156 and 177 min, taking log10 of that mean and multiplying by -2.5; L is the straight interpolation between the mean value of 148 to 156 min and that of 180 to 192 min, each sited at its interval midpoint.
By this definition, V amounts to -0.13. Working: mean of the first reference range 33.1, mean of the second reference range 42.5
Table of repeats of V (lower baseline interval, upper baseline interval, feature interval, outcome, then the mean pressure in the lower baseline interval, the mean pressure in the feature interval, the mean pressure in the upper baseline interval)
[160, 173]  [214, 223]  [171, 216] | -0.02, 41.9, 42.4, 41.4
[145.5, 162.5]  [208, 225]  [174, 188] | -0.09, 36.5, 42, 41.6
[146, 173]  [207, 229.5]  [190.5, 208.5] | -0.07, 38.5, 43.1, 41.3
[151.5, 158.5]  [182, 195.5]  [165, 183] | -0.05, 36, 41.7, 42.7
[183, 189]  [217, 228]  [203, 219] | -0.01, 42.3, 41.9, 41.3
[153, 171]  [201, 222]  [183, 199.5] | -0.05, 40.6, 43.2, 41.8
